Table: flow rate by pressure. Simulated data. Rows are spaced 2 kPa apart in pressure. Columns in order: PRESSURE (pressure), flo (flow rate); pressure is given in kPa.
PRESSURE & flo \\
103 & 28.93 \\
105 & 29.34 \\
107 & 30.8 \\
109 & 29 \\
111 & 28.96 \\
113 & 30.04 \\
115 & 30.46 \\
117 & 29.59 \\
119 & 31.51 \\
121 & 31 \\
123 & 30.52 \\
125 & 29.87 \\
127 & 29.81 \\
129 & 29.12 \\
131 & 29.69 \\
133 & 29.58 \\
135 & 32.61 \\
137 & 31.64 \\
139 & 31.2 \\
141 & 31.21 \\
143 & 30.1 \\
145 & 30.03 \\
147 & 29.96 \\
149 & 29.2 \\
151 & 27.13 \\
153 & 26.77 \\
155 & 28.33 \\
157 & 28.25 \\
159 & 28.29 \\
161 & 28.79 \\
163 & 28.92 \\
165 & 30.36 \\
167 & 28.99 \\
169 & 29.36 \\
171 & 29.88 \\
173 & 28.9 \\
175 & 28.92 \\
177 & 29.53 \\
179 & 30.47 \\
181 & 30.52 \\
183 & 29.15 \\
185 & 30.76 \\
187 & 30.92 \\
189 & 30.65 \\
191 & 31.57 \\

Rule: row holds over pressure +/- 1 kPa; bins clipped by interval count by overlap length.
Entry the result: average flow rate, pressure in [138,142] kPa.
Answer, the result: 31.2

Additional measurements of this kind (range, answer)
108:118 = 29.6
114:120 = 30.5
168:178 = 29.3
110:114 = 29.5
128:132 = 29.4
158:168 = 29.1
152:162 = 28.1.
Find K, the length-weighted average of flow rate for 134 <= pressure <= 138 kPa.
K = 32.1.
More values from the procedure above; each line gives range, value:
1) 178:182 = 30.5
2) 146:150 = 29.6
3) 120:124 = 30.8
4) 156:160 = 28.3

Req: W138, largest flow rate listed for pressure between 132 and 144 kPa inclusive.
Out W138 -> 32.61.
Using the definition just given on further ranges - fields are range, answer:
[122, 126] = 30.52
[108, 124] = 31.51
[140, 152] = 31.21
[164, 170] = 30.36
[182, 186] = 30.76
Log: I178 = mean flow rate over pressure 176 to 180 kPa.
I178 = 30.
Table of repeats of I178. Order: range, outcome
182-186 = 30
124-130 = 29.6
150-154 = 26.9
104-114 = 29.6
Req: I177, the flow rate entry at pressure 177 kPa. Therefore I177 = 29.53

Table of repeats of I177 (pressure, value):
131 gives 29.69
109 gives 29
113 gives 30.04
